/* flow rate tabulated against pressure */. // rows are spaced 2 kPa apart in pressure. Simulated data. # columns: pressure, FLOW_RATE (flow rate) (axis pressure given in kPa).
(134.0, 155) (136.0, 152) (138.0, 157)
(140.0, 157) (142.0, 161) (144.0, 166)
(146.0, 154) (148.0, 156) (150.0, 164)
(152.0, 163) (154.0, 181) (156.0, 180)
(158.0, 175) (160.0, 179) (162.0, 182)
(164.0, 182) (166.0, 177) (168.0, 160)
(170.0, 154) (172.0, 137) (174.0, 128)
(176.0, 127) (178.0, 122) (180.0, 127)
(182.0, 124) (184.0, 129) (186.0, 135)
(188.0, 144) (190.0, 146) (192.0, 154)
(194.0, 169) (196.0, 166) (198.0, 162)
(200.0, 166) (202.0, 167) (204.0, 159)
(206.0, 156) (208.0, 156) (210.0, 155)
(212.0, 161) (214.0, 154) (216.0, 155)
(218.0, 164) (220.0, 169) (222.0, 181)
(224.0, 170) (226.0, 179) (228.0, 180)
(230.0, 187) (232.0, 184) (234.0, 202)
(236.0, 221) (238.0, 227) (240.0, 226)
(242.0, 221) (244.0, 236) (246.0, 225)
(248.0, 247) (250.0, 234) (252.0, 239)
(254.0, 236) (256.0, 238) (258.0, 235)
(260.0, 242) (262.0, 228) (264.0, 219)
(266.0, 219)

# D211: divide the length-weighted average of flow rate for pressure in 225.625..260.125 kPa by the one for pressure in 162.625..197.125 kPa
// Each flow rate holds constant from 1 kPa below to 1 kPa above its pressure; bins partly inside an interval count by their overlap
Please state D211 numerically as 1.50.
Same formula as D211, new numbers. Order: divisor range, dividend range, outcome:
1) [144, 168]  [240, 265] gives 1.36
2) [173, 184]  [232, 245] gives 1.74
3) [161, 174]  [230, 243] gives 1.30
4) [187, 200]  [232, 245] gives 1.39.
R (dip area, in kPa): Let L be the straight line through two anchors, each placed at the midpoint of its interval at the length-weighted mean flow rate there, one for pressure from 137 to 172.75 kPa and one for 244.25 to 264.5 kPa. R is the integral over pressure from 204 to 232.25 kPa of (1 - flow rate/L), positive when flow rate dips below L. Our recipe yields 5.7 kPa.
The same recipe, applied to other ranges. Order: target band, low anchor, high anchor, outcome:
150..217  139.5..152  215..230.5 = 4.21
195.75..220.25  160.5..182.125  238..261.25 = 3.65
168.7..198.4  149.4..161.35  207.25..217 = 4.26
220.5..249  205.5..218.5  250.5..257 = -0.58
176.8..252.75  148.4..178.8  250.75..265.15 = 9.81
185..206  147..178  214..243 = 2.24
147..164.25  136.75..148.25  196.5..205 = -1.46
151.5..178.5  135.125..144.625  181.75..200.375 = -1.18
